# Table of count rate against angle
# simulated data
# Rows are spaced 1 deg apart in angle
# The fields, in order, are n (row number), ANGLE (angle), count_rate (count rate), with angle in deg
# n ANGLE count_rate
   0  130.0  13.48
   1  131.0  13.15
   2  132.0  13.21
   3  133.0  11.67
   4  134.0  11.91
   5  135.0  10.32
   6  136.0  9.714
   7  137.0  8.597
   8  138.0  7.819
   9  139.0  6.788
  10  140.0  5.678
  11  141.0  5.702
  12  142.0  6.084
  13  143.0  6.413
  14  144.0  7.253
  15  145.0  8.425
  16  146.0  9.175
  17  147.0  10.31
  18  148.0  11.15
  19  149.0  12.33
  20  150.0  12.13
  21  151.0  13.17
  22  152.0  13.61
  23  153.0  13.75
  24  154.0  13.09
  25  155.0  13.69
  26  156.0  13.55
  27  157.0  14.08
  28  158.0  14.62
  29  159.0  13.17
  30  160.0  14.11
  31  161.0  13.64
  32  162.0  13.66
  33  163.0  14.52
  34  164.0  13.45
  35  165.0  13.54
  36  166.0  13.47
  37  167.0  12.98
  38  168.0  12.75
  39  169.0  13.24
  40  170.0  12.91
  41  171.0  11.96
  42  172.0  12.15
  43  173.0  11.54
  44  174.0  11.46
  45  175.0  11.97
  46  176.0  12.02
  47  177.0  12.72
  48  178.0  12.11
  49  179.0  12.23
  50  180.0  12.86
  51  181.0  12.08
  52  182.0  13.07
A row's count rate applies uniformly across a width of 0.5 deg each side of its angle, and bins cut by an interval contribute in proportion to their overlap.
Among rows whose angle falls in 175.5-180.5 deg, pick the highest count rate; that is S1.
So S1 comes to 12.86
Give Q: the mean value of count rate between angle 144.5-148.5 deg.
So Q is 9.77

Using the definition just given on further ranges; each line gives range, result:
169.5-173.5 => 12.1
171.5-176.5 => 11.8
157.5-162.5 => 13.8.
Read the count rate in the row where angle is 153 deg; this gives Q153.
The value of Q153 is 13.75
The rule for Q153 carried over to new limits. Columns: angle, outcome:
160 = 14.11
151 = 13.17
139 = 6.788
